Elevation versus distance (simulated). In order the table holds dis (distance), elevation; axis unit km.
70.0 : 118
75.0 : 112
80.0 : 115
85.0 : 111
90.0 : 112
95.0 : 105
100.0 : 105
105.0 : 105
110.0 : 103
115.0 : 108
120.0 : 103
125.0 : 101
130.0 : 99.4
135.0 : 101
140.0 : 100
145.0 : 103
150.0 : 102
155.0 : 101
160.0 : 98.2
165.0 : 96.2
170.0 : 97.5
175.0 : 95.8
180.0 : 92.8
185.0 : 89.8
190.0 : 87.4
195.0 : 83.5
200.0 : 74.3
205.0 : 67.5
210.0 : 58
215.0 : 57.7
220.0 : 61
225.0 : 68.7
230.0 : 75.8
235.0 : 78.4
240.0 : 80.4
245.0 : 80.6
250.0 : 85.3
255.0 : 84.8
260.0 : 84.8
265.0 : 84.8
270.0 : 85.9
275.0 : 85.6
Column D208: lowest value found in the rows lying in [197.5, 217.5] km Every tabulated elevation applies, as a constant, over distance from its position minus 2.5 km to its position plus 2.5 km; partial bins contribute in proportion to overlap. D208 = 57.7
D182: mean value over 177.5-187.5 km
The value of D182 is 91.3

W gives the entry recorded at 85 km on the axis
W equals 111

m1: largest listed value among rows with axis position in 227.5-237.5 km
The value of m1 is 78.4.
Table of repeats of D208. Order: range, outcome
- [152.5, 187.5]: 89.8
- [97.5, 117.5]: 103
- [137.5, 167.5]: 96.2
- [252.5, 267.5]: 84.8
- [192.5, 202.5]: 74.3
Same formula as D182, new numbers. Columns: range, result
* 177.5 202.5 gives 85.6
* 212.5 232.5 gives 65.8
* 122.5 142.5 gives 100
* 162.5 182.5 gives 95.6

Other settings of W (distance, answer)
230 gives 75.8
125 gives 101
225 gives 68.7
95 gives 105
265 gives 84.8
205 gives 67.5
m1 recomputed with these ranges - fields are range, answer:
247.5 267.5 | 85.3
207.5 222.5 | 61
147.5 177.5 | 102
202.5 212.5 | 67.5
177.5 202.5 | 92.8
